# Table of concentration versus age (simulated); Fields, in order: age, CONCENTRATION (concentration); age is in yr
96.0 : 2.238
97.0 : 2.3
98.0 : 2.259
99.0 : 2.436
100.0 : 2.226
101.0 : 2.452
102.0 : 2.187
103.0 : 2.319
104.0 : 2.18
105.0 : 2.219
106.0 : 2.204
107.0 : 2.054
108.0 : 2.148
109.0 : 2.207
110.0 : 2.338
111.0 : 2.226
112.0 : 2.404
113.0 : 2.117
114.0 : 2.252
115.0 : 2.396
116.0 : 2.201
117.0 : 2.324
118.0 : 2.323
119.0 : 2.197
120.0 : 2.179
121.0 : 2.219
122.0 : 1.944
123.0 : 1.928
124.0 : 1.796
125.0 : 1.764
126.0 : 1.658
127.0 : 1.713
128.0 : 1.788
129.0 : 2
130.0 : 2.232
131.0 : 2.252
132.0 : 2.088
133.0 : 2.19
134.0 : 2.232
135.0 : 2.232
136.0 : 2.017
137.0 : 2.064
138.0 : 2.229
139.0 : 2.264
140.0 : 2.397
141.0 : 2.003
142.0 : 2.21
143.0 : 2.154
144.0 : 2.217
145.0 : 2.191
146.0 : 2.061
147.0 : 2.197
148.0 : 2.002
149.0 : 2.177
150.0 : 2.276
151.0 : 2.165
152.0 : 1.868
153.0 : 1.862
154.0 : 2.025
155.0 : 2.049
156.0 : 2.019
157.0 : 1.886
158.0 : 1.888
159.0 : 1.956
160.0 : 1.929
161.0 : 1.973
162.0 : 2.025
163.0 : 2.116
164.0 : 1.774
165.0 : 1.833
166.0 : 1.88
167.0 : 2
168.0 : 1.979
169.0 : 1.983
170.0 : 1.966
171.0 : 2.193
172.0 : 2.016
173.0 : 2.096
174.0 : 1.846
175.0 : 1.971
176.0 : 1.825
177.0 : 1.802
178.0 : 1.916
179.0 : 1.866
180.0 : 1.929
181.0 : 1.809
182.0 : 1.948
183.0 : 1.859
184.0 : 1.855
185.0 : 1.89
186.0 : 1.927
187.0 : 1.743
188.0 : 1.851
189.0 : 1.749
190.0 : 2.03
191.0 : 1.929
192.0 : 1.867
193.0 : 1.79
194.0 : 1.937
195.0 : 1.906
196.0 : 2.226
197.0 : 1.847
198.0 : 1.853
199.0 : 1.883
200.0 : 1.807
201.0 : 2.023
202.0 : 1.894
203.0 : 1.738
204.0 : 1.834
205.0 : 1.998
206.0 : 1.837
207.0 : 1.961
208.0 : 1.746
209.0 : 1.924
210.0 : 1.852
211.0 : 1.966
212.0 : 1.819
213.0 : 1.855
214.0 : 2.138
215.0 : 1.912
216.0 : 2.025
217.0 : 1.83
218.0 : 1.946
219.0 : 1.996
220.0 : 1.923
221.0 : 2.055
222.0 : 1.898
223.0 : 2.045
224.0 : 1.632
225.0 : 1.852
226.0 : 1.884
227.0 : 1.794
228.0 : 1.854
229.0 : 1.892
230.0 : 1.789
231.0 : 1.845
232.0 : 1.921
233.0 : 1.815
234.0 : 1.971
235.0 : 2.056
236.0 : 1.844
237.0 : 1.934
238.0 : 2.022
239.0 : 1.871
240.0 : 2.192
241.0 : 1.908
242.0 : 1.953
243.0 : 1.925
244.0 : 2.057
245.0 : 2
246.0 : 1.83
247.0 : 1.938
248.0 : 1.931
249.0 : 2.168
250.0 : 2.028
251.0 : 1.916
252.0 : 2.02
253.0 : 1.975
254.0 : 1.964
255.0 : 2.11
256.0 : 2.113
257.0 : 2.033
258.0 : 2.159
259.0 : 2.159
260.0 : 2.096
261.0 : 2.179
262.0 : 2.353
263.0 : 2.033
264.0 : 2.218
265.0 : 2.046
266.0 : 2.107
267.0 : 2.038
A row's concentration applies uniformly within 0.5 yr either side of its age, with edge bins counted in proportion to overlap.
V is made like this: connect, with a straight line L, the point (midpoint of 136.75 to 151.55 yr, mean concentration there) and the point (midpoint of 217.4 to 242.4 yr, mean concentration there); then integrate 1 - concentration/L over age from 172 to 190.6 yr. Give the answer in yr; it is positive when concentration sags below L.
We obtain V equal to 1.6 yr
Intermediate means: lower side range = 2.17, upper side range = 1.92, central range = 1.89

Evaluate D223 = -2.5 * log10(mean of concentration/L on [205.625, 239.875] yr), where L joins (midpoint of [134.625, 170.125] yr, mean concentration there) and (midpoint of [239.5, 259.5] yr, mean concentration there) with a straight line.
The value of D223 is 0.07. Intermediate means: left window 2.05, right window 2.02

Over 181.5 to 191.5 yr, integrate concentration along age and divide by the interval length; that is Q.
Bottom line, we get 1.88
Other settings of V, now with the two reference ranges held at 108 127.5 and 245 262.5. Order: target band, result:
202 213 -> 1.1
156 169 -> 1.0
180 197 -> 1.6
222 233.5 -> 1.2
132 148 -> -0.5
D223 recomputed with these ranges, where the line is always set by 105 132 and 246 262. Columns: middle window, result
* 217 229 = 0.09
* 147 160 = 0.04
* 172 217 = 0.10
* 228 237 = 0.09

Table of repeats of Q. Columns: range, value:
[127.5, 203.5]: 1.99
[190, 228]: 1.9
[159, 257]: 1.93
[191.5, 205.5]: 1.9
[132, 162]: 2.09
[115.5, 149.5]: 2.1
